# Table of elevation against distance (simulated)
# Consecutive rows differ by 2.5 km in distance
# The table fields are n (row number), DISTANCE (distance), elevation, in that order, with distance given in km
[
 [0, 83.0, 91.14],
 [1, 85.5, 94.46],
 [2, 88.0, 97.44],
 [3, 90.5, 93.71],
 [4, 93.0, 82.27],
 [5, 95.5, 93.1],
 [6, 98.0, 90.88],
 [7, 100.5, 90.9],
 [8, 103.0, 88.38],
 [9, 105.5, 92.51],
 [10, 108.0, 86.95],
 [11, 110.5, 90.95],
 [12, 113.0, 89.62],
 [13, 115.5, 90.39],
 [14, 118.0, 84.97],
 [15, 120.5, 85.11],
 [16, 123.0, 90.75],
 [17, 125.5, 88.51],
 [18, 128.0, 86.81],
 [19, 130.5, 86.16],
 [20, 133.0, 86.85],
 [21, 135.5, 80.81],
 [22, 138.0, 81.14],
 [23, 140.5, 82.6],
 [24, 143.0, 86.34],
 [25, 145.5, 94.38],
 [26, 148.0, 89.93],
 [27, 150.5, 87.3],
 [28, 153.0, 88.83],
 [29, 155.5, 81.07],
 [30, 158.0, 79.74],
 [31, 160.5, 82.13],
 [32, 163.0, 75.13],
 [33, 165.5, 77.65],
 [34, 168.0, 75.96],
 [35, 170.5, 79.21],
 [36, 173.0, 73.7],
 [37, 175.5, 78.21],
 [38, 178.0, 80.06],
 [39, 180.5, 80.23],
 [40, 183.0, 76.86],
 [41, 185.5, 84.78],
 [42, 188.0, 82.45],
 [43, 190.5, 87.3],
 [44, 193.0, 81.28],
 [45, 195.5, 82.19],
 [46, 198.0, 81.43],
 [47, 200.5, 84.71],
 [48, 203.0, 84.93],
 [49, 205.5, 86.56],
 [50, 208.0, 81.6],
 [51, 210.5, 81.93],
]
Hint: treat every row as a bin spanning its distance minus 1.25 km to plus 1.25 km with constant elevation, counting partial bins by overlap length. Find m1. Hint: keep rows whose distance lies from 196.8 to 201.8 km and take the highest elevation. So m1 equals 84.71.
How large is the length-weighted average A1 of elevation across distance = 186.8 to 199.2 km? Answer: 82.9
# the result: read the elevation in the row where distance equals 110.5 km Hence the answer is 90.95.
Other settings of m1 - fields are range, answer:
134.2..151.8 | 94.38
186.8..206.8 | 87.3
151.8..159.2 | 88.83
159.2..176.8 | 82.13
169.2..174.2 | 79.21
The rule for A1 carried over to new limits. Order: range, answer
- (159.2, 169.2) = 77.7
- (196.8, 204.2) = 83.7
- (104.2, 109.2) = 89.7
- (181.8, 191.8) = 82.9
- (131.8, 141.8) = 82.8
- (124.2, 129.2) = 87.7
